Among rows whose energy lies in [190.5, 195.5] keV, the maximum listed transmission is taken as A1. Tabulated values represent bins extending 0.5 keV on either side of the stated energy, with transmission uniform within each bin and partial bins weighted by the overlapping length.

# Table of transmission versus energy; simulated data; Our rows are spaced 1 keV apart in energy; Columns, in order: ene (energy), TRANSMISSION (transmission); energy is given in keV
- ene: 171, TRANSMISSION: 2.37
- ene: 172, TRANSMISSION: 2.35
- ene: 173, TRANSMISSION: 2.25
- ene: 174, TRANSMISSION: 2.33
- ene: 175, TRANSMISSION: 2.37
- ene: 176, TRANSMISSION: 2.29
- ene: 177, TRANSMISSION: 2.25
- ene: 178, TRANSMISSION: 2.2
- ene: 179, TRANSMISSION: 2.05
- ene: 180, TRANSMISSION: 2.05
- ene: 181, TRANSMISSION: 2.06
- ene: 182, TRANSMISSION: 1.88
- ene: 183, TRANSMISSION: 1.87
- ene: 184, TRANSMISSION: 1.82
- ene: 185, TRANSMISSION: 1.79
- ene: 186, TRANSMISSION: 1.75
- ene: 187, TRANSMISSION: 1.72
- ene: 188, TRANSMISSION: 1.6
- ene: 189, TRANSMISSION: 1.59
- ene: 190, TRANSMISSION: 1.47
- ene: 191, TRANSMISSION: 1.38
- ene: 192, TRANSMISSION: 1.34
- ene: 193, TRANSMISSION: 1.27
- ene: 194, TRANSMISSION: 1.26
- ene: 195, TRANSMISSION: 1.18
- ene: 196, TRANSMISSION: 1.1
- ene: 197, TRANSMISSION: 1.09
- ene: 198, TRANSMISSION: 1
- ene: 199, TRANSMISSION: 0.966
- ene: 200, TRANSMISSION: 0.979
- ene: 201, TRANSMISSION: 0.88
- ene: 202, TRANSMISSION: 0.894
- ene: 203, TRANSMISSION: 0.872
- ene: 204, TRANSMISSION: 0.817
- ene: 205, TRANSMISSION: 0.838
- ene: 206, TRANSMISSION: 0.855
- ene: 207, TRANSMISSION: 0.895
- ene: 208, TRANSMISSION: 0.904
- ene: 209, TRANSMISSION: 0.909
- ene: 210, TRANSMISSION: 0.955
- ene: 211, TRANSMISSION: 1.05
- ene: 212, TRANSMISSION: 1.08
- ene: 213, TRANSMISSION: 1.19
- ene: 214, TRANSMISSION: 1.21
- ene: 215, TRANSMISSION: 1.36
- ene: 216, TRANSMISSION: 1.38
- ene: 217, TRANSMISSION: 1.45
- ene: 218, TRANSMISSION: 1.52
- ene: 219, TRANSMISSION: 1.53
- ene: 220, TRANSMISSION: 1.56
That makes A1 1.38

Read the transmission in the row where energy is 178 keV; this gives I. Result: 2.2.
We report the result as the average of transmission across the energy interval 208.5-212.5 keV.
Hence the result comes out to 0.998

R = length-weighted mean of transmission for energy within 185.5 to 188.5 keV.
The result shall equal 1.69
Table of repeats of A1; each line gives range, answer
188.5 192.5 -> 1.59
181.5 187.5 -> 1.88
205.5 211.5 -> 1.05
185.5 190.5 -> 1.75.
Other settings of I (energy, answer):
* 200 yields 0.979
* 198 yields 1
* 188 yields 1.6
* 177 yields 2.25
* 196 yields 1.1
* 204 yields 0.817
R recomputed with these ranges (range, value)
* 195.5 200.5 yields 1.03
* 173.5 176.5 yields 2.33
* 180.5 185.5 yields 1.88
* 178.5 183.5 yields 1.98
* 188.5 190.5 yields 1.53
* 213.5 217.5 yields 1.35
